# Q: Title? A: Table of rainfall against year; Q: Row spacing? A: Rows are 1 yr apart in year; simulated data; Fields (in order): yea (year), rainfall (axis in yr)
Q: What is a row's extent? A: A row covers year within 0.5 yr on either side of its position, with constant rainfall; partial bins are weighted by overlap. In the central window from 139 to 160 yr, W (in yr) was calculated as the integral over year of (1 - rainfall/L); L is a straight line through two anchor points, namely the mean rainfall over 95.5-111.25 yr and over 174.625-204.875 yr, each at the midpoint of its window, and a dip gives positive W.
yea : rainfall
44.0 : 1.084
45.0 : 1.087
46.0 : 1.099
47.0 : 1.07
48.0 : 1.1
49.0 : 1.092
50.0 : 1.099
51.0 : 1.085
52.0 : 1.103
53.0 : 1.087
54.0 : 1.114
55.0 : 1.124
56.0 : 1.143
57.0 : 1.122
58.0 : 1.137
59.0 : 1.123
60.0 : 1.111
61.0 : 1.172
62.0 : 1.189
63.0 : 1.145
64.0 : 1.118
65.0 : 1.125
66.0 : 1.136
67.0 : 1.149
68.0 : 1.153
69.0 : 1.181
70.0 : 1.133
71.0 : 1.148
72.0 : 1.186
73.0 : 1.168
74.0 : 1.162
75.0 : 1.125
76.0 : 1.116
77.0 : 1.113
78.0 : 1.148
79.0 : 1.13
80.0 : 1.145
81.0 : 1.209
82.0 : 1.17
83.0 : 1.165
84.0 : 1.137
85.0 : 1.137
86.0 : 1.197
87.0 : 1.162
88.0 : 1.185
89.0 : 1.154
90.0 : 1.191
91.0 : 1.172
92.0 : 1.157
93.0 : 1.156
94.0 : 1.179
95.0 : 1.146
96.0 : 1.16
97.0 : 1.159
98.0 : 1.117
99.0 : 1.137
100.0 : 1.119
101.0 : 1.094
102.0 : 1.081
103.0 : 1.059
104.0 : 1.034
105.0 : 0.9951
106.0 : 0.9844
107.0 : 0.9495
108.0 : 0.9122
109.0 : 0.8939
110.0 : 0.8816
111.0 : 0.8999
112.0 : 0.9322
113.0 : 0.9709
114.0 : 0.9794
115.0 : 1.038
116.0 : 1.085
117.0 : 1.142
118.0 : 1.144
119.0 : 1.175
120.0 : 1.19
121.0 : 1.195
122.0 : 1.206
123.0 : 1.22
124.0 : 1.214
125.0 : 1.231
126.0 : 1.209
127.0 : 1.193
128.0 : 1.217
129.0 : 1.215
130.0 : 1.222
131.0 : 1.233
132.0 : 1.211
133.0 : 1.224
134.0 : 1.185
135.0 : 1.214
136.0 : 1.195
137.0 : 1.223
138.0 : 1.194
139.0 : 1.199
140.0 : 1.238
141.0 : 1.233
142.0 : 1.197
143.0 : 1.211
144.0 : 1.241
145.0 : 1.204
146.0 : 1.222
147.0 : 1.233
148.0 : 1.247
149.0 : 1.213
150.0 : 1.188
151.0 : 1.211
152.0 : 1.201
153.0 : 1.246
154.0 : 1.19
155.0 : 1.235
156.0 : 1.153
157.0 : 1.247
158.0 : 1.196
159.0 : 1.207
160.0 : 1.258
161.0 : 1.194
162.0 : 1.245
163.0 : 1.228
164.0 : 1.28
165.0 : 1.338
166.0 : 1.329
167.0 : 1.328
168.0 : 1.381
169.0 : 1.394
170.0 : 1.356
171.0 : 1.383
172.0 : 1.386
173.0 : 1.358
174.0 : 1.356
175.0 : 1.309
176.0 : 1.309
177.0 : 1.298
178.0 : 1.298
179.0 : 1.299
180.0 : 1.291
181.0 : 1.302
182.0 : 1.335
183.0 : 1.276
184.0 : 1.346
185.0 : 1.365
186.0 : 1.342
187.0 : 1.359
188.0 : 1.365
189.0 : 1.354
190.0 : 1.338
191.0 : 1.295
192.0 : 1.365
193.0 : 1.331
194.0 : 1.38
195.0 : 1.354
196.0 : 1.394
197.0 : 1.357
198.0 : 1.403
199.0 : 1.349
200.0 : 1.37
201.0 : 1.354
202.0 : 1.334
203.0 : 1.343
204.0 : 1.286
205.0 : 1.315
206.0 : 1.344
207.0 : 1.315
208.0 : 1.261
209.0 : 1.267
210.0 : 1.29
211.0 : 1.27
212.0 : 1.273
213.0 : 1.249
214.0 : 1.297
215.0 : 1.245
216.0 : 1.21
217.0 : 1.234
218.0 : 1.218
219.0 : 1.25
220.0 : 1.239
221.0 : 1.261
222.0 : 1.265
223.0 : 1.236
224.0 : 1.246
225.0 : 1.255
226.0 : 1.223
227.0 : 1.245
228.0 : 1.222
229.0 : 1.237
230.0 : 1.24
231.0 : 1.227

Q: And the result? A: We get -0.4 yr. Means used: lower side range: 1.03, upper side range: 1.34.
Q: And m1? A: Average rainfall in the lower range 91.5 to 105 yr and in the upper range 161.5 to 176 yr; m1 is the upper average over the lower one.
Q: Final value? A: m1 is 1.19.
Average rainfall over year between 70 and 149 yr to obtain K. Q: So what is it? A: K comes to 1.14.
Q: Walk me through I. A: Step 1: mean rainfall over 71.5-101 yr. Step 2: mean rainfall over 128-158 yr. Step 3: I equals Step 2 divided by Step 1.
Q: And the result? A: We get 1.05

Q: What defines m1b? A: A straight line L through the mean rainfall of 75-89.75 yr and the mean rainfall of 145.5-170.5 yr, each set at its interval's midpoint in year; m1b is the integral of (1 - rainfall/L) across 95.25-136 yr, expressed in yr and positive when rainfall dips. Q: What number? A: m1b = 3.0 yr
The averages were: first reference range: 1.15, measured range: 1.11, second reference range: 1.25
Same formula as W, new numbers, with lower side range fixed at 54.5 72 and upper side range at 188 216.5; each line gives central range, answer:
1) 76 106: 1.1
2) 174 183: -0.1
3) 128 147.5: 0.4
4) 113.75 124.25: 0.6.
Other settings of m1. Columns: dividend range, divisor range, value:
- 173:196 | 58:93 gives 1.16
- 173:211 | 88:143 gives 1.18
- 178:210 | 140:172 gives 1.06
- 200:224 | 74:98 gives 1.10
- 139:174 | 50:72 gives 1.11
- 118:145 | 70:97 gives 1.04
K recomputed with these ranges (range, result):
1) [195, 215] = 1.32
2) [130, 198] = 1.28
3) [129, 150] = 1.22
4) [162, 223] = 1.32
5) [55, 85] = 1.15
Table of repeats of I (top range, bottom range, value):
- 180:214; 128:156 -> 1.09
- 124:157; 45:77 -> 1.08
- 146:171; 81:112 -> 1.15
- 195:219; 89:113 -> 1.23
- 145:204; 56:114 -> 1.17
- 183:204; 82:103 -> 1.18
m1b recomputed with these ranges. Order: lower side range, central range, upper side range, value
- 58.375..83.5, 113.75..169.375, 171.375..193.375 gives 2.2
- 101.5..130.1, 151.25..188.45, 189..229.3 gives -2.8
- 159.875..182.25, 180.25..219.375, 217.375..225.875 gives -1.2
